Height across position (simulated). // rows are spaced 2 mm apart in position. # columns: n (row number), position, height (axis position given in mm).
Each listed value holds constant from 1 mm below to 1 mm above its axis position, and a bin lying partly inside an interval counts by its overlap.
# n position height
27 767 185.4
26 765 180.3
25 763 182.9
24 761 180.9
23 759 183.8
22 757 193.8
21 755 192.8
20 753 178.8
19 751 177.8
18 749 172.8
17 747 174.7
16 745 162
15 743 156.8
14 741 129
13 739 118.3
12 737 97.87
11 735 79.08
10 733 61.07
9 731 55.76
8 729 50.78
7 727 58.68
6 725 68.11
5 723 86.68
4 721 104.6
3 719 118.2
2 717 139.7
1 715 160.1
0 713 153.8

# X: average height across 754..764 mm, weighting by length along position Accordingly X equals 187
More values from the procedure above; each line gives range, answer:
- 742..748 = 164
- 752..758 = 188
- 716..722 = 121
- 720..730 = 73.8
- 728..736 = 61.7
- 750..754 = 178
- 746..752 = 175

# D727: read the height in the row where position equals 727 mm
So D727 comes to 58.68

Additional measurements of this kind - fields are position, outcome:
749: 172.8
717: 139.7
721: 104.6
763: 182.9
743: 156.8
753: 178.8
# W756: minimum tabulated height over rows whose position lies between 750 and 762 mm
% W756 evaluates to 177.8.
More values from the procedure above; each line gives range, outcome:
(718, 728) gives 58.68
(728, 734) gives 50.78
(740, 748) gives 129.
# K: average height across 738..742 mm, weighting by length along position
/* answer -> 124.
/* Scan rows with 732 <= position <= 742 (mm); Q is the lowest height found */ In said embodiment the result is 61.07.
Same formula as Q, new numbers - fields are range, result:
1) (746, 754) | 172.8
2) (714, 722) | 104.6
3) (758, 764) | 180.9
